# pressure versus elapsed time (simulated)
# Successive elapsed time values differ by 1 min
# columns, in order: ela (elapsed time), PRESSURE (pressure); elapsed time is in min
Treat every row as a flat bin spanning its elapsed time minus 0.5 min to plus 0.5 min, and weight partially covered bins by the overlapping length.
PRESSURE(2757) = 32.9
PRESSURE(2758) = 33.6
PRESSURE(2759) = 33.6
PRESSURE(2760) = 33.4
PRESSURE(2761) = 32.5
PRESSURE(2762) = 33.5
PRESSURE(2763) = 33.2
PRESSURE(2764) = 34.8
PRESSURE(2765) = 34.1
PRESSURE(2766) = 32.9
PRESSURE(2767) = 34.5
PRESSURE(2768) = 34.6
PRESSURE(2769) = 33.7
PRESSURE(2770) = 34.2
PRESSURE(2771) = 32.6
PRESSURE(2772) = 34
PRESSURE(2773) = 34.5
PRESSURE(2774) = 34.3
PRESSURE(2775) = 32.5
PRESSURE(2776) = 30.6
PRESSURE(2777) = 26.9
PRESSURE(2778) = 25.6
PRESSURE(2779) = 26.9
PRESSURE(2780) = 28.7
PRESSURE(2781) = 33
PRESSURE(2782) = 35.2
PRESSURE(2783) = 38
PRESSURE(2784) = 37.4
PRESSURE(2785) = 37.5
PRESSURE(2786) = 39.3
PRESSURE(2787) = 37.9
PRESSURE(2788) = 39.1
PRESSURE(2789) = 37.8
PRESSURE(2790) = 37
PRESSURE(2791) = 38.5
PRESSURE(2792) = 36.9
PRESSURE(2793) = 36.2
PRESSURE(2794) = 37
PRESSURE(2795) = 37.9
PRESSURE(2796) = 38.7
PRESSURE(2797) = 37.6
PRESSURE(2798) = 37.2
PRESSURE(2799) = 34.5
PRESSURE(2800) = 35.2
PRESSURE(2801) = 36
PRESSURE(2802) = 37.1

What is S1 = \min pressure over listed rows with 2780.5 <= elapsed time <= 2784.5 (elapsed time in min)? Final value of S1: 33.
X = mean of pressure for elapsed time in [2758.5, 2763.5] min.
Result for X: 33.2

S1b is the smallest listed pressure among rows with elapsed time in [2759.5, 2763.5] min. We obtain 32.5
